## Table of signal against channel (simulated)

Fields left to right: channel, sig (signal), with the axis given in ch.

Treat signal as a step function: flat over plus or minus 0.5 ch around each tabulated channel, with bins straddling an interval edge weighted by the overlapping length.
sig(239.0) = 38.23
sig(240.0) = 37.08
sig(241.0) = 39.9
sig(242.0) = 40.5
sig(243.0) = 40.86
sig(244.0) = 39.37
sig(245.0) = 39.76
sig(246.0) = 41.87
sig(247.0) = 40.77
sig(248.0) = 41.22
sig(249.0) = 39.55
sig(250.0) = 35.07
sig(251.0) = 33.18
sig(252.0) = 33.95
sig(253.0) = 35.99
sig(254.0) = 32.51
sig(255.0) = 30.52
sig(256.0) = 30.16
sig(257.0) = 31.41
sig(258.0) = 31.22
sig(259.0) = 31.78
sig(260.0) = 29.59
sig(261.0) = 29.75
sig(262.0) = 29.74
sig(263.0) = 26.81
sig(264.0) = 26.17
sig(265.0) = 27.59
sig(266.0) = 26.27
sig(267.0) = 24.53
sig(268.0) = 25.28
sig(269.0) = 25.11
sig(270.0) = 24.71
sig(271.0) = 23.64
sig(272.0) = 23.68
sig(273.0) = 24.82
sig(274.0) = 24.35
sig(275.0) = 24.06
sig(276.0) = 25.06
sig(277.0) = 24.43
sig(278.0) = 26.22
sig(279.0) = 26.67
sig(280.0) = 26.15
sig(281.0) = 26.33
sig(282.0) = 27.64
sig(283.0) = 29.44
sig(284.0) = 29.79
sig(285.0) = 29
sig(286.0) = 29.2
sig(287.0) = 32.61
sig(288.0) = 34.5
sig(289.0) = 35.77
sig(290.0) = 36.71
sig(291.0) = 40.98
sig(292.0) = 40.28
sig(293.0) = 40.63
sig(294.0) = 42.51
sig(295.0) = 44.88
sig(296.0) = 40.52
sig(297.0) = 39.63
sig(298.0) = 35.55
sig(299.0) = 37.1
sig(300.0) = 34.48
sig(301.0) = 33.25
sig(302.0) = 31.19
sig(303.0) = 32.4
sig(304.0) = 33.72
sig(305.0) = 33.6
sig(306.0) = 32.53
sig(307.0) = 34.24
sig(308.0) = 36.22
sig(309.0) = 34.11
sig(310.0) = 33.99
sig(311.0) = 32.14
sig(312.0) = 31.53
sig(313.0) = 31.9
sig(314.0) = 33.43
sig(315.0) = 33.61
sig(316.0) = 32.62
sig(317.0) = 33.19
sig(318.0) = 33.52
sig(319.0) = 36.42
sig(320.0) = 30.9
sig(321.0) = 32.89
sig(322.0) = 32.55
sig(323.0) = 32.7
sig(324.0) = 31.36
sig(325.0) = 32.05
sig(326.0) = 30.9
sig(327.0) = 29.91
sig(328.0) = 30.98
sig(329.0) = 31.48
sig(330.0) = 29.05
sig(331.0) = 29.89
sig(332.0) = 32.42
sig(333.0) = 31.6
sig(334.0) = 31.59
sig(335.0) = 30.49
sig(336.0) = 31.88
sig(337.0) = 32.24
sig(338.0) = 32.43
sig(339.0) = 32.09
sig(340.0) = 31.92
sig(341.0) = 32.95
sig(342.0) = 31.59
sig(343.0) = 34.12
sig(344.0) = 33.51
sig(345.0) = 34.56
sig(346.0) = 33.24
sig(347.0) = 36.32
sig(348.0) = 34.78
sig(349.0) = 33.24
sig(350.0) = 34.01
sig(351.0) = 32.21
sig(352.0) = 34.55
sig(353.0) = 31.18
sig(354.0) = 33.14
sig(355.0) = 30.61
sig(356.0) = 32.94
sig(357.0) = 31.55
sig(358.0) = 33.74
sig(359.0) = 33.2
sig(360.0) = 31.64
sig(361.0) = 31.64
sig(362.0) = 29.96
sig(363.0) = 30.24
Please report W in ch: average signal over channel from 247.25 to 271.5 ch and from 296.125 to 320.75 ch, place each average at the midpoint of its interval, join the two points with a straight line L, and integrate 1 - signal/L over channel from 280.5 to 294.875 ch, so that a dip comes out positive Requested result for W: -0.80 ch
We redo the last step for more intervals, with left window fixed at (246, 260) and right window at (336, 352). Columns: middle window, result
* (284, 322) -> -1.1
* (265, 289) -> 5.1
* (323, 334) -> 0.8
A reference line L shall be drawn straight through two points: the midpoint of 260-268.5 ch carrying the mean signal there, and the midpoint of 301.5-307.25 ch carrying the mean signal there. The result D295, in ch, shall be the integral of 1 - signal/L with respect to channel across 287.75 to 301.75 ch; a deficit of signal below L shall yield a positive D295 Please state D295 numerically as -3.0 ch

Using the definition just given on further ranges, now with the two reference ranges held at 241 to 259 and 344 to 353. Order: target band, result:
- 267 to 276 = 2.8 ch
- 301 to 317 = 0.8 ch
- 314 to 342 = 2.0 ch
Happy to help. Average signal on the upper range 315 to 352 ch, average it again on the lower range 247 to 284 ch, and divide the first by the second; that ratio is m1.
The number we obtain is 1.12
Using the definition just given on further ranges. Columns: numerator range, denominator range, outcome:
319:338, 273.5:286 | 1.18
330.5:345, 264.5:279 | 1.28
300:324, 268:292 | 1.16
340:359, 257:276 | 1.24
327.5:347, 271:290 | 1.15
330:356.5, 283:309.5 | 0.92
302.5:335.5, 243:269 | 1.00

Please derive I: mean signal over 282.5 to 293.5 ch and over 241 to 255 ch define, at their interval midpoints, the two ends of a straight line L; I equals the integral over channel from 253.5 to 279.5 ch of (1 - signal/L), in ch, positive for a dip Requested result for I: 6.56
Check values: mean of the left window 37.8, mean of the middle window 27.2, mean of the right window 34.4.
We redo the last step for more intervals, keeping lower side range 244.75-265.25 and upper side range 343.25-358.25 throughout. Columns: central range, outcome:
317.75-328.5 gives 0.36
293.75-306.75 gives -1.10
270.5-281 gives 2.62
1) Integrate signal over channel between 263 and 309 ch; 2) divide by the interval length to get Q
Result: 31.2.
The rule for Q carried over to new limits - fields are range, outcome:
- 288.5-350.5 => 33.9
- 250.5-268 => 29.9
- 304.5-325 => 33.1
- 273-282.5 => 25.6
